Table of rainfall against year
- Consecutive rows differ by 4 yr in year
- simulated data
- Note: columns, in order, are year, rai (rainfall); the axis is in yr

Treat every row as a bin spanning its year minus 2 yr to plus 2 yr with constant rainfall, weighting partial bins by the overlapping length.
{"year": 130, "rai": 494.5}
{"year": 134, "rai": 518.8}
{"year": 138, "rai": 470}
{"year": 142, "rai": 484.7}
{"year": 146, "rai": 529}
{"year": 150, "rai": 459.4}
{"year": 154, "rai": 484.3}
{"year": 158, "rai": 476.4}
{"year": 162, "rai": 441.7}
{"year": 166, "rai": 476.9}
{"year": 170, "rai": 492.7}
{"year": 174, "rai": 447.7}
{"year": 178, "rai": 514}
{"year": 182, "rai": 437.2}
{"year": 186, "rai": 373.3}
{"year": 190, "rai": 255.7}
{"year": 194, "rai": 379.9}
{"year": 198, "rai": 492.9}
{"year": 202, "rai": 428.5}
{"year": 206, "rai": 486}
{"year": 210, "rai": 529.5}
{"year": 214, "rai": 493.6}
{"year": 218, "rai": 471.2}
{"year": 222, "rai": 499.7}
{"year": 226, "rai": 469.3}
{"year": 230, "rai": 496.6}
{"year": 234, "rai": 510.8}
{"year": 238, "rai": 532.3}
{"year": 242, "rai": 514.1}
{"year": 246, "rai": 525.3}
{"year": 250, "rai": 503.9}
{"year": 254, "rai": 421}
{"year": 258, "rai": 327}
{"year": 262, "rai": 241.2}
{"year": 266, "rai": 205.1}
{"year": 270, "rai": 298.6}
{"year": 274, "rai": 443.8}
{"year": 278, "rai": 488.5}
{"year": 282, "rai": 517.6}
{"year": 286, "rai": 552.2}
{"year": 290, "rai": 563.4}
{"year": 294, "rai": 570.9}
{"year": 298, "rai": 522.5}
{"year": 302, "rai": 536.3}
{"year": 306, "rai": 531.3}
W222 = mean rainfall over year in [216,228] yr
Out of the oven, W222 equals 480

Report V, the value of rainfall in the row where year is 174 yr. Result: 447.7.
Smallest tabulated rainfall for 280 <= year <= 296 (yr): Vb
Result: 517.6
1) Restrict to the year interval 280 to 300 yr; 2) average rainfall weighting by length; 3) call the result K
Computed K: 545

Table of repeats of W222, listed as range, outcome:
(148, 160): 473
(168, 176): 470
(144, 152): 494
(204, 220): 495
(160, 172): 470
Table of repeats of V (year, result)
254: 421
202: 428.5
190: 255.7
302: 536.3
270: 298.6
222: 499.7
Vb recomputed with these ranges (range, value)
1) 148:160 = 459.4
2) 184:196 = 255.7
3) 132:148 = 470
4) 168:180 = 447.7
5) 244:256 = 421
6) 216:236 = 469.3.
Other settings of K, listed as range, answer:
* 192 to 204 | 434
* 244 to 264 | 404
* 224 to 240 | 502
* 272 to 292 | 513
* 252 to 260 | 374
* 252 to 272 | 299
